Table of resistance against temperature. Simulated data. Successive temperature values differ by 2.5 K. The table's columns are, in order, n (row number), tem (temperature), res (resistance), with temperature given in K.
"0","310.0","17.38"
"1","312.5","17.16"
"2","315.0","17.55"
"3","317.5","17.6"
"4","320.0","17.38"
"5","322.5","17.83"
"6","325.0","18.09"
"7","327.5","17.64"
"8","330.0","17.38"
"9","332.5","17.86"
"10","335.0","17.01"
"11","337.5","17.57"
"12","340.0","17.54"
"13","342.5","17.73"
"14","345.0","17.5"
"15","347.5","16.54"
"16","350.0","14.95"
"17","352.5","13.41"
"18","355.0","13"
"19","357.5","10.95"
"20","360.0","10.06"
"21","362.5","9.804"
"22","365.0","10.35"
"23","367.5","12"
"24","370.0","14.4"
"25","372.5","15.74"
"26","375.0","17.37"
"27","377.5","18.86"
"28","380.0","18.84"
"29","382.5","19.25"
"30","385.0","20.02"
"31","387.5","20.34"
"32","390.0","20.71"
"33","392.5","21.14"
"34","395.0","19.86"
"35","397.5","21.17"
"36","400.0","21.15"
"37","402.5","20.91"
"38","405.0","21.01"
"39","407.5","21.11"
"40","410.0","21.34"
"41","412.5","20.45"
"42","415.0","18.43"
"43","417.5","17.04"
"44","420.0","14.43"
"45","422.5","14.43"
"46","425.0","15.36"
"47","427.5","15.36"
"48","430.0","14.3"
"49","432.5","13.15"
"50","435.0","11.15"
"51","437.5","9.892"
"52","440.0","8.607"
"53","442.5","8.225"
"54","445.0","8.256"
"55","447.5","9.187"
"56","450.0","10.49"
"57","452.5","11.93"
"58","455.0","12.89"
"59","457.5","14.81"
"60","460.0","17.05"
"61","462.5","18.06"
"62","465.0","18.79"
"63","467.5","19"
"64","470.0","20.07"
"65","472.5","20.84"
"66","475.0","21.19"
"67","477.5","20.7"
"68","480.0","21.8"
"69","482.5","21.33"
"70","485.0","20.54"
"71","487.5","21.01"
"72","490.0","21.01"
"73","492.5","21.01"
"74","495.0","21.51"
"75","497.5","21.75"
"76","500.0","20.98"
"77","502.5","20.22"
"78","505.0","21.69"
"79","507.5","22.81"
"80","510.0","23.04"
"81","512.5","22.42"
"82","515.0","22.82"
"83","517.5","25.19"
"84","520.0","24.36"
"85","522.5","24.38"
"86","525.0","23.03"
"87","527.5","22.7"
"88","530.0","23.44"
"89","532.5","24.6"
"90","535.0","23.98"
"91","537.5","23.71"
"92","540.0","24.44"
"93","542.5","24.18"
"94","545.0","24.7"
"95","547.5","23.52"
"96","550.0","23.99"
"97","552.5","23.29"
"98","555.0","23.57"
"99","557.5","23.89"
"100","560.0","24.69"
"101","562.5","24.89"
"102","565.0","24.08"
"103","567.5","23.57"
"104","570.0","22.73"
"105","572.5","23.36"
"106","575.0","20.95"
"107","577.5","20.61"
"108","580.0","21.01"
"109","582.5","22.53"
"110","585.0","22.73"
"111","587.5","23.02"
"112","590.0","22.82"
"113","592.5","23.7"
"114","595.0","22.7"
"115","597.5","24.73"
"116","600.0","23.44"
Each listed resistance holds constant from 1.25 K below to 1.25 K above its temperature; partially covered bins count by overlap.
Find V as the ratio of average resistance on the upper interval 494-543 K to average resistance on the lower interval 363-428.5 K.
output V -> 1.28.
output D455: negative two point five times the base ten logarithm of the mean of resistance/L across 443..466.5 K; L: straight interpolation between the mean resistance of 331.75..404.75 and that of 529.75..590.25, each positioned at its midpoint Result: 0.43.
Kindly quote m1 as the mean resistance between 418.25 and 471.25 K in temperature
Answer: 13.6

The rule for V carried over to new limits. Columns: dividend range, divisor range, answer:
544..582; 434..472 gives 1.73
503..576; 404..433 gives 1.36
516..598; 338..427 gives 1.38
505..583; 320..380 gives 1.51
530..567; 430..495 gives 1.49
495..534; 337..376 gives 1.61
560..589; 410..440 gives 1.53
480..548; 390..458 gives 1.47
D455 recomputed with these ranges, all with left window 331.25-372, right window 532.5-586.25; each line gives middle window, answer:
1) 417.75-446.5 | 0.41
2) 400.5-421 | -0.15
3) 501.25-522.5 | -0.08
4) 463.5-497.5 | -0.04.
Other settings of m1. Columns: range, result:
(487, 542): 22.8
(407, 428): 17.5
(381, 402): 20.5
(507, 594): 23.4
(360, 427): 17.7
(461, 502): 20.6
